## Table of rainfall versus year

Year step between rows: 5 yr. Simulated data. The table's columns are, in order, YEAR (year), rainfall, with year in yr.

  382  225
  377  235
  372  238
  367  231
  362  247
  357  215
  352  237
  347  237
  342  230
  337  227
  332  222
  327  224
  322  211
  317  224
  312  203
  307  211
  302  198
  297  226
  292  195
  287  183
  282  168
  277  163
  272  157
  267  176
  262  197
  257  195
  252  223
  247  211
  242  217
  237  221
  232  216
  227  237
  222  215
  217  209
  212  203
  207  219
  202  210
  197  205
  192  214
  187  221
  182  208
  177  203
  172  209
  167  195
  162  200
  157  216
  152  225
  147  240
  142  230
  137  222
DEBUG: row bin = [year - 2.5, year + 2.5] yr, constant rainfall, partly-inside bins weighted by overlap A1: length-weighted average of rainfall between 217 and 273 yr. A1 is 207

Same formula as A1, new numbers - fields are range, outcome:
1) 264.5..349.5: 203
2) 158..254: 212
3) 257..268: 190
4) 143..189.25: 214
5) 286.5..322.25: 207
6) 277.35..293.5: 179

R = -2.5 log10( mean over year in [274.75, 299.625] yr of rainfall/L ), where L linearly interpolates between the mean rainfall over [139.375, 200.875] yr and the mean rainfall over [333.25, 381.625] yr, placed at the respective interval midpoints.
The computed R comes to 0.20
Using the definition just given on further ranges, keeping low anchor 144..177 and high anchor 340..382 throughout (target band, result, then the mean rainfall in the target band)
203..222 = 0.04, 211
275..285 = 0.33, 166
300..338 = 0.07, 215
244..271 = 0.13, 198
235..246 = 0.02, 218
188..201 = 0.03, 211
